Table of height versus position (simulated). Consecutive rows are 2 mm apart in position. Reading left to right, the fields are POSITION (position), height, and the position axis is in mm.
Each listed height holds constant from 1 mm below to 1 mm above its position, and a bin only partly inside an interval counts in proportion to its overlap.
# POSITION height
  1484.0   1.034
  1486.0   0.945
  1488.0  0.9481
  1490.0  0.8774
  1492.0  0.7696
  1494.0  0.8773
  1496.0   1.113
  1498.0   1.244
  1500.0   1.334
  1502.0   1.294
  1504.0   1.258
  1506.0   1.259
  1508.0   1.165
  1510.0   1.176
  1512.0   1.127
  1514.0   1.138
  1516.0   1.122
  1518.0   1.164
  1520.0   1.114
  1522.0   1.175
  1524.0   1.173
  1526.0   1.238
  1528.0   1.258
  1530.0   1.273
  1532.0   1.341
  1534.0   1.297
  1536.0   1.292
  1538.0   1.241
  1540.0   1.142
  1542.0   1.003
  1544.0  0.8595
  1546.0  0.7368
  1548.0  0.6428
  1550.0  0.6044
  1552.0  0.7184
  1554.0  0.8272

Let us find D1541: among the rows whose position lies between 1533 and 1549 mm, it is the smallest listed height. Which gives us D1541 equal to 0.6428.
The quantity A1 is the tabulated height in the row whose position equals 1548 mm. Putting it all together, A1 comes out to 0.6428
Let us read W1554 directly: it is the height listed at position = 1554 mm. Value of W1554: 0.8272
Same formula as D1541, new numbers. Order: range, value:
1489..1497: 0.7696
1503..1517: 1.122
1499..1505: 1.258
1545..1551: 0.6044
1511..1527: 1.114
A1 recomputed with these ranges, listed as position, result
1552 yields 0.7184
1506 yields 1.259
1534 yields 1.297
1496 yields 1.113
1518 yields 1.164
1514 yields 1.138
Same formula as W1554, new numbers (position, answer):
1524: 1.173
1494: 0.8773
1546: 0.7368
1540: 1.142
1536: 1.292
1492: 0.7696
